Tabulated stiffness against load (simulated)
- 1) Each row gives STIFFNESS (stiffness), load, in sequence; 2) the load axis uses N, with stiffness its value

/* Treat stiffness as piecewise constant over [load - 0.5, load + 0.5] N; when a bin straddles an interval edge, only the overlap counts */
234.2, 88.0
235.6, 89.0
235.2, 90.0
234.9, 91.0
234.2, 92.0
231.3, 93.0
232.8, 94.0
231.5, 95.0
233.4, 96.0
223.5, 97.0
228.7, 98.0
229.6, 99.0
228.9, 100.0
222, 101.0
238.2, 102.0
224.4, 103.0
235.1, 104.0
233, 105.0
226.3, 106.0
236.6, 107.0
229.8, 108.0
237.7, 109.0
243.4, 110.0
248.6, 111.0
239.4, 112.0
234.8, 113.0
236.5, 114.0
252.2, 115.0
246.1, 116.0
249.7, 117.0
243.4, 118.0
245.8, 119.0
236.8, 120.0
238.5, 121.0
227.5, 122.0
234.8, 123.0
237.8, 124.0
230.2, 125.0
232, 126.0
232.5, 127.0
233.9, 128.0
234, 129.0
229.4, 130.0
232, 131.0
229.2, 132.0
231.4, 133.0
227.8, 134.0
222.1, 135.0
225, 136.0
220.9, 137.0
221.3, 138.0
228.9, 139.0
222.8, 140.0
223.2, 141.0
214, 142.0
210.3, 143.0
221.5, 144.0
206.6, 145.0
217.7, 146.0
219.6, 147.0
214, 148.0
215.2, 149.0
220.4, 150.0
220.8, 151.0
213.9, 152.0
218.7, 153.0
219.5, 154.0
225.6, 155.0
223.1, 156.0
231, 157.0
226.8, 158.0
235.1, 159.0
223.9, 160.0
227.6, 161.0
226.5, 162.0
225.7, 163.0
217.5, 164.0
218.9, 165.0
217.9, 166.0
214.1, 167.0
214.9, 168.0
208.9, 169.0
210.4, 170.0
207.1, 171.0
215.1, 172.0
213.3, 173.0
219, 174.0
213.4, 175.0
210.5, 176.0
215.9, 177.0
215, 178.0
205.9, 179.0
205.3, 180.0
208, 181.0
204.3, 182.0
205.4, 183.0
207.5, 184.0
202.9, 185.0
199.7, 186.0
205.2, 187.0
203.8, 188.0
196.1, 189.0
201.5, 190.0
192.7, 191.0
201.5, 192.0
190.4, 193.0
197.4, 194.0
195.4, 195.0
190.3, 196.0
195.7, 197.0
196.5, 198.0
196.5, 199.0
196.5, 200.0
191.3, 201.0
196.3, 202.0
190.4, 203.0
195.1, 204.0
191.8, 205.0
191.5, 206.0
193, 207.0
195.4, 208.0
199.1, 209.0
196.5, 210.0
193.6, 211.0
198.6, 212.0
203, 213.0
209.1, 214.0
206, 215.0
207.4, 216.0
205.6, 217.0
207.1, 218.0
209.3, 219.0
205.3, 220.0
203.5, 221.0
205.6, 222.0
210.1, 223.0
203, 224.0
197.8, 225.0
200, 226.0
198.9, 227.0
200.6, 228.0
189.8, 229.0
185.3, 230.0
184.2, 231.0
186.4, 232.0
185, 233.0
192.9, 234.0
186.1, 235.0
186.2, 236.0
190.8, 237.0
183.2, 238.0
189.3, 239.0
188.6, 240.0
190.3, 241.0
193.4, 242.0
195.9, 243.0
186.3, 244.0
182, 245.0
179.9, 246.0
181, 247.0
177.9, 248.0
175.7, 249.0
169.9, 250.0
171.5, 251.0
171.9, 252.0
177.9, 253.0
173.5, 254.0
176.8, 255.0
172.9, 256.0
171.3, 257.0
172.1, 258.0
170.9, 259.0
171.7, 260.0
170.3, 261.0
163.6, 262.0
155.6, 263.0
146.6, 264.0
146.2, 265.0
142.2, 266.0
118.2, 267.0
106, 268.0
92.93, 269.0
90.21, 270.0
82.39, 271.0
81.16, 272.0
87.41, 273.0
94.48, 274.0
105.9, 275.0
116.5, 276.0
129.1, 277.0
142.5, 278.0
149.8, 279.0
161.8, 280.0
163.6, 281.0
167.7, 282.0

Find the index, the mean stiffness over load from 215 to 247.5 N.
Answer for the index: 194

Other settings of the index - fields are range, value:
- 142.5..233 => 207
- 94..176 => 227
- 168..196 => 206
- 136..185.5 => 217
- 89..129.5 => 235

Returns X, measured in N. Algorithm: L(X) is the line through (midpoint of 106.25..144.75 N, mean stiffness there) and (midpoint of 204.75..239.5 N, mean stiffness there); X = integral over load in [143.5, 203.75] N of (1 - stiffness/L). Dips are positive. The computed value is 1.3 N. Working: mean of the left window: 232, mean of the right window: 197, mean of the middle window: 210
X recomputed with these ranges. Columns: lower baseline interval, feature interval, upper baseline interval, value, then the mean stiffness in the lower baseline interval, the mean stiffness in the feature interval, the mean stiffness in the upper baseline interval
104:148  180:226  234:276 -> -3.2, 231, 200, 158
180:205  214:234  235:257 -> -1.2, 198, 200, 182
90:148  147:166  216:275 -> -0.8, 231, 222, 171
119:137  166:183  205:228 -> 0.4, 232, 211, 202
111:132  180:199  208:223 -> 1.2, 237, 200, 203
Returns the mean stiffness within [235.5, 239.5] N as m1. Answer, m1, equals 187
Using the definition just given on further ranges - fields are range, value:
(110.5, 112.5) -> 244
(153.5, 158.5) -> 225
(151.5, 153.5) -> 216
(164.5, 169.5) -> 215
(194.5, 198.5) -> 194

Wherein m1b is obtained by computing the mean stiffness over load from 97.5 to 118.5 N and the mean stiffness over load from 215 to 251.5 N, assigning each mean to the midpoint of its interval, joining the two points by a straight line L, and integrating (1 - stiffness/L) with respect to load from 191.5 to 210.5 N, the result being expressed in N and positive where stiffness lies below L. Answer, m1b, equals 0.8 N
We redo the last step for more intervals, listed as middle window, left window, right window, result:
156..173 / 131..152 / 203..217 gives -0.5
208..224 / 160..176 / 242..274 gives -1.8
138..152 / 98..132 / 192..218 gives 0.3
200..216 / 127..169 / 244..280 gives -1.3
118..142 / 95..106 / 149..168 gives -0.5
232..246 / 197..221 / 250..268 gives -0.9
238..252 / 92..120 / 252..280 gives -2.9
